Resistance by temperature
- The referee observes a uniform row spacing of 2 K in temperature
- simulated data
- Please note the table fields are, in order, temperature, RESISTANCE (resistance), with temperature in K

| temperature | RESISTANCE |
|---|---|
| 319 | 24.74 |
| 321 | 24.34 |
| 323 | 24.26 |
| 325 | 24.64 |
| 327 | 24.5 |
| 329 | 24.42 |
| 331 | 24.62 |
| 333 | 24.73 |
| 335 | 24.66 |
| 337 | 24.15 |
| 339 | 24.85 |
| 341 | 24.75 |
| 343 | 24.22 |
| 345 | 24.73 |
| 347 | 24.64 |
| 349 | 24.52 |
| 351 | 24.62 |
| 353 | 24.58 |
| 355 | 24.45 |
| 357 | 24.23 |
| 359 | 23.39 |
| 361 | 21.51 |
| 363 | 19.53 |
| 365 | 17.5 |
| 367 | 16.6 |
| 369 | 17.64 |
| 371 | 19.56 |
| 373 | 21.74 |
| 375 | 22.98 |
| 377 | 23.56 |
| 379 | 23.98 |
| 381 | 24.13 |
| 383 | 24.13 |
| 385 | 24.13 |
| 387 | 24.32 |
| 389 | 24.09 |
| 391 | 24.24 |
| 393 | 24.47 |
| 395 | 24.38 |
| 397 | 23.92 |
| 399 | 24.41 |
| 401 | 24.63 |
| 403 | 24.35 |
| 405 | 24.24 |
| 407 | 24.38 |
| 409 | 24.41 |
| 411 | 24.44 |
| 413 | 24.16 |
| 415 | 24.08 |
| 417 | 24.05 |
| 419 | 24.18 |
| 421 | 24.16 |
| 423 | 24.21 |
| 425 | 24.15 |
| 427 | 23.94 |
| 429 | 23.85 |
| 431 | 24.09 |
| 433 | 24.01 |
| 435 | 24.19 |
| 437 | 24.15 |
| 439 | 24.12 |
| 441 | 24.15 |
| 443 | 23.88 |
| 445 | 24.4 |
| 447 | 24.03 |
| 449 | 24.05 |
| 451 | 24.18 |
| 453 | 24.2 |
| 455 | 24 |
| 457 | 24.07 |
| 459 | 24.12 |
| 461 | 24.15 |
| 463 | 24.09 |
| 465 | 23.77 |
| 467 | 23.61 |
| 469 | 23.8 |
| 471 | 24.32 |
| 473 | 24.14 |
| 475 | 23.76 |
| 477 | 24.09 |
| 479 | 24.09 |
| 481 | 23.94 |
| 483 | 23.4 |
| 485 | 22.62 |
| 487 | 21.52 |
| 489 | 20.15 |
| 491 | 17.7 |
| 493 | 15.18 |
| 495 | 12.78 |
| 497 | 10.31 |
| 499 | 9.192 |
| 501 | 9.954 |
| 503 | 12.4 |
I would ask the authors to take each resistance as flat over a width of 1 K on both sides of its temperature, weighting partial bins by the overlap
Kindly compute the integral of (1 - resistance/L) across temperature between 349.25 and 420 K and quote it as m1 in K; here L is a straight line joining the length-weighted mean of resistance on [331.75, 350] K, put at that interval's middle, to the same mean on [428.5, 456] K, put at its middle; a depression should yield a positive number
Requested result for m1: 3.44 K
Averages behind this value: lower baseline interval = 24.6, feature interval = 23.2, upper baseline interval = 24.1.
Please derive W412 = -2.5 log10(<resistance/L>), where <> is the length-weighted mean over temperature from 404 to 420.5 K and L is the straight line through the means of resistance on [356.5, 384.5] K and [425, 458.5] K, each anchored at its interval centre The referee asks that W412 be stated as -0.06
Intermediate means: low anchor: 21.5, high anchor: 24.1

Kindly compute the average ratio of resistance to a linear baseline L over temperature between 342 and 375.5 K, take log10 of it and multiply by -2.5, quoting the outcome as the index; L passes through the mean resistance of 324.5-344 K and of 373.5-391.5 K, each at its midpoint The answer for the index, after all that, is 0.098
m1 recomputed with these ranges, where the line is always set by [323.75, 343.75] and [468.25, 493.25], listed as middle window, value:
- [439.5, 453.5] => -0.7 K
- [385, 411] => -0.8 K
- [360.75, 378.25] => 2.9 K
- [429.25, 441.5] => -0.5 K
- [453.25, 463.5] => -0.6 K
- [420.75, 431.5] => -0.4 K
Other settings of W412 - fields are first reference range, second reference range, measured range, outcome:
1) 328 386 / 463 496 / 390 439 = -0.080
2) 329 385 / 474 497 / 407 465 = -0.131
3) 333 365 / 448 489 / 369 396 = 0.020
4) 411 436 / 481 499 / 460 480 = -0.215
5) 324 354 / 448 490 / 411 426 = -0.008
